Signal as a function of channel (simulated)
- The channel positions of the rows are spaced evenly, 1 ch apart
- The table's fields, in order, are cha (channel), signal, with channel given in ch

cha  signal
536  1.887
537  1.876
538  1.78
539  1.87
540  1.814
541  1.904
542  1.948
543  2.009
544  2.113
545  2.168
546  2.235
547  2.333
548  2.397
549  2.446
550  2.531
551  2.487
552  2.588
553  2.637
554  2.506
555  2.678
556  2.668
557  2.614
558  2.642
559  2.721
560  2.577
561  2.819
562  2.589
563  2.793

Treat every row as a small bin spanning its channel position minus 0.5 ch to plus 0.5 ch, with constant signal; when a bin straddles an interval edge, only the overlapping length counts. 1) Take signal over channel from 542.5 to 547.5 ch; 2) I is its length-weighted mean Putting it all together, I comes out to 2.17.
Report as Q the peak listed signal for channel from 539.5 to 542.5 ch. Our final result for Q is 1.948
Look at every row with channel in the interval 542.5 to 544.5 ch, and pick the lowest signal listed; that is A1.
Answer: 2.009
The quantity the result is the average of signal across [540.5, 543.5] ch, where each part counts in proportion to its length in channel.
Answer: 1.95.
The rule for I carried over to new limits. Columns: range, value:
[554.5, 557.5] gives 2.65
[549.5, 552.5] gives 2.54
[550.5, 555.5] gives 2.58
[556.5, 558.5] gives 2.63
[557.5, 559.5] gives 2.68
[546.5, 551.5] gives 2.44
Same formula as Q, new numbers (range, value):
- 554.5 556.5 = 2.678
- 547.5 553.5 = 2.637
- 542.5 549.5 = 2.446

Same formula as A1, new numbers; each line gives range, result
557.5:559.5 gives 2.642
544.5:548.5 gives 2.168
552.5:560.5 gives 2.506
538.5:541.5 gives 1.814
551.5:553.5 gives 2.588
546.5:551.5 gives 2.333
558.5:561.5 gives 2.577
